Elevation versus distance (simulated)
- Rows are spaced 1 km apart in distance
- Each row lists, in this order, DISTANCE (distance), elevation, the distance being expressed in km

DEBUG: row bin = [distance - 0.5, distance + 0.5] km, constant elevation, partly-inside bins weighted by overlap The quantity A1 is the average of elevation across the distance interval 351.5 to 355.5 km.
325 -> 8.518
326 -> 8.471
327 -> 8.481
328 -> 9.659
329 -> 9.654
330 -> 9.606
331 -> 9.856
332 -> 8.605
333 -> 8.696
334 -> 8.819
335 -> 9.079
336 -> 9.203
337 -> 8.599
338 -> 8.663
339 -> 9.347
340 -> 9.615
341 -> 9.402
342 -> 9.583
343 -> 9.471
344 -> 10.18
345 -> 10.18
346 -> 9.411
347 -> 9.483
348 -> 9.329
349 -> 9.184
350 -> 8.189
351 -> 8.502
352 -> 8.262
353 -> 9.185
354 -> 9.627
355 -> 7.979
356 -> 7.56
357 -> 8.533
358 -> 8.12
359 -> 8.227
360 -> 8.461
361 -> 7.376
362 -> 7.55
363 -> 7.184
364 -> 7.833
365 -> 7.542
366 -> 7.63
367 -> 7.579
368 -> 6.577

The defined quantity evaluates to 8.76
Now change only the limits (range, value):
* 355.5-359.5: 8.11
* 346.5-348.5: 9.41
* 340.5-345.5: 9.76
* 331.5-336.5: 8.88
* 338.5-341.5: 9.45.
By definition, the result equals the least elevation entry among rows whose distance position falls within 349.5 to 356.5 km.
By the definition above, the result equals 7.56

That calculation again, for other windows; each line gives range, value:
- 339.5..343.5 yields 9.402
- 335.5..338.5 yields 8.599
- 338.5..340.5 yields 9.347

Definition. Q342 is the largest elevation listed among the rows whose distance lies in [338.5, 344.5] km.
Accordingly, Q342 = 10.18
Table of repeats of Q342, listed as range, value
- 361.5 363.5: 7.55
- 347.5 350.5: 9.329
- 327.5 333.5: 9.856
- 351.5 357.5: 9.627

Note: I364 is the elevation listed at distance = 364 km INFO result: 7.833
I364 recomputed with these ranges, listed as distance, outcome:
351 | 8.502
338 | 8.663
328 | 9.659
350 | 8.189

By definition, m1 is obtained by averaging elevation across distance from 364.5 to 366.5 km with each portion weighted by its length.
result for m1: 7.59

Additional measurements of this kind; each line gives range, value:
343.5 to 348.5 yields 9.72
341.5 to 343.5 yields 9.53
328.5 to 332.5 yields 9.43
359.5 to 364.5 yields 7.68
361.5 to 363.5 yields 7.37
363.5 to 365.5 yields 7.69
